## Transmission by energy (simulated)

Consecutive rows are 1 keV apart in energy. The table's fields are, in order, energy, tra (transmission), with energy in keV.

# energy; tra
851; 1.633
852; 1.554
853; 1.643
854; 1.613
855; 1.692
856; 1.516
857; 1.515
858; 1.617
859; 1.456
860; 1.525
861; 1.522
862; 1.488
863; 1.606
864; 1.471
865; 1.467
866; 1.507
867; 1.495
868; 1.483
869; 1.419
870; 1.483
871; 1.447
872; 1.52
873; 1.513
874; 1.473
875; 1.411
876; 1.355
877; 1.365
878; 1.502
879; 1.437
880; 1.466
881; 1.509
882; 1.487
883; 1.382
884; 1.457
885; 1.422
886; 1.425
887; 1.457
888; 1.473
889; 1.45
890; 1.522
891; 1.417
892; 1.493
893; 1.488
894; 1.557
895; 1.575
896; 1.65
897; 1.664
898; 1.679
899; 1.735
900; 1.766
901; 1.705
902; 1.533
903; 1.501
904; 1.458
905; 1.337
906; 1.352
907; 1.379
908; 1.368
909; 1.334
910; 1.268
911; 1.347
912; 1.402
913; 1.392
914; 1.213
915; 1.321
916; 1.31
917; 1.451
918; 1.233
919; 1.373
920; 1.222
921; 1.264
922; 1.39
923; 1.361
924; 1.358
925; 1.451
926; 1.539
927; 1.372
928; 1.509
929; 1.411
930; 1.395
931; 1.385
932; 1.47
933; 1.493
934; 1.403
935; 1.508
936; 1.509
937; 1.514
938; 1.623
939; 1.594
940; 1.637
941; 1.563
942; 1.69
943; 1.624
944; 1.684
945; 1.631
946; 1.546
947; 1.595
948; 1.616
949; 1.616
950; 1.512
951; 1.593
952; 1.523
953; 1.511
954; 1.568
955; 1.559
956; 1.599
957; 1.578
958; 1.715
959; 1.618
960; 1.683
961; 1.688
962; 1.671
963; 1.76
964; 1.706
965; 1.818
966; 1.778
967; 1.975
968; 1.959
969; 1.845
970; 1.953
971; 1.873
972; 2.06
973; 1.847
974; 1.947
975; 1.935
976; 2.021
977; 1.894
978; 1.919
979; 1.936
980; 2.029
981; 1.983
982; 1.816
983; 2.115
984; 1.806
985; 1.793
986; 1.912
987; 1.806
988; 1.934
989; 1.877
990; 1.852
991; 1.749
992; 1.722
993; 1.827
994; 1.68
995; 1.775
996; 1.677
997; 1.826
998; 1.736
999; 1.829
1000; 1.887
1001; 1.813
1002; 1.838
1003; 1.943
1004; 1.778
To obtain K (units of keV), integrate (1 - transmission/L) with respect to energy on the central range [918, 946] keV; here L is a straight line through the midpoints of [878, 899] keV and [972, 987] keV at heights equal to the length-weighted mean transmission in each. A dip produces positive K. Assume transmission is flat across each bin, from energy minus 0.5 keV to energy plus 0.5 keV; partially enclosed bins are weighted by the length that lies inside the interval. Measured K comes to 3.8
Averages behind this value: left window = 1.51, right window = 1.93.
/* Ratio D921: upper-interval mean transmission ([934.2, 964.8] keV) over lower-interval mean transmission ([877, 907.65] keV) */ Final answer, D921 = 1.07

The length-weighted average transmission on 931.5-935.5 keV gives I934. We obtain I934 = 1.47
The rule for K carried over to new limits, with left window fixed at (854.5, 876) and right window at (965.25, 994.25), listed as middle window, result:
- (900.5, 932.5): 5.5 keV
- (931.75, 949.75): 1.9 keV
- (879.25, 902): 0.8 keV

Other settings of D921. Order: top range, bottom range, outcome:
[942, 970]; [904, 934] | 1.22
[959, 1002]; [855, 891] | 1.25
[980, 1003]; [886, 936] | 1.27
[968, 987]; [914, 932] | 1.40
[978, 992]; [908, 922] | 1.43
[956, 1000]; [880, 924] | 1.27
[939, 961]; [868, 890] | 1.10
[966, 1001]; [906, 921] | 1.41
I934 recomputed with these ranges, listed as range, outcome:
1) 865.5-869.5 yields 1.48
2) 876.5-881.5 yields 1.46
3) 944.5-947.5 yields 1.59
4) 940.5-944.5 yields 1.64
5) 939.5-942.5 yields 1.63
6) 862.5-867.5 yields 1.51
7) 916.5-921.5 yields 1.31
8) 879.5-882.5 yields 1.49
